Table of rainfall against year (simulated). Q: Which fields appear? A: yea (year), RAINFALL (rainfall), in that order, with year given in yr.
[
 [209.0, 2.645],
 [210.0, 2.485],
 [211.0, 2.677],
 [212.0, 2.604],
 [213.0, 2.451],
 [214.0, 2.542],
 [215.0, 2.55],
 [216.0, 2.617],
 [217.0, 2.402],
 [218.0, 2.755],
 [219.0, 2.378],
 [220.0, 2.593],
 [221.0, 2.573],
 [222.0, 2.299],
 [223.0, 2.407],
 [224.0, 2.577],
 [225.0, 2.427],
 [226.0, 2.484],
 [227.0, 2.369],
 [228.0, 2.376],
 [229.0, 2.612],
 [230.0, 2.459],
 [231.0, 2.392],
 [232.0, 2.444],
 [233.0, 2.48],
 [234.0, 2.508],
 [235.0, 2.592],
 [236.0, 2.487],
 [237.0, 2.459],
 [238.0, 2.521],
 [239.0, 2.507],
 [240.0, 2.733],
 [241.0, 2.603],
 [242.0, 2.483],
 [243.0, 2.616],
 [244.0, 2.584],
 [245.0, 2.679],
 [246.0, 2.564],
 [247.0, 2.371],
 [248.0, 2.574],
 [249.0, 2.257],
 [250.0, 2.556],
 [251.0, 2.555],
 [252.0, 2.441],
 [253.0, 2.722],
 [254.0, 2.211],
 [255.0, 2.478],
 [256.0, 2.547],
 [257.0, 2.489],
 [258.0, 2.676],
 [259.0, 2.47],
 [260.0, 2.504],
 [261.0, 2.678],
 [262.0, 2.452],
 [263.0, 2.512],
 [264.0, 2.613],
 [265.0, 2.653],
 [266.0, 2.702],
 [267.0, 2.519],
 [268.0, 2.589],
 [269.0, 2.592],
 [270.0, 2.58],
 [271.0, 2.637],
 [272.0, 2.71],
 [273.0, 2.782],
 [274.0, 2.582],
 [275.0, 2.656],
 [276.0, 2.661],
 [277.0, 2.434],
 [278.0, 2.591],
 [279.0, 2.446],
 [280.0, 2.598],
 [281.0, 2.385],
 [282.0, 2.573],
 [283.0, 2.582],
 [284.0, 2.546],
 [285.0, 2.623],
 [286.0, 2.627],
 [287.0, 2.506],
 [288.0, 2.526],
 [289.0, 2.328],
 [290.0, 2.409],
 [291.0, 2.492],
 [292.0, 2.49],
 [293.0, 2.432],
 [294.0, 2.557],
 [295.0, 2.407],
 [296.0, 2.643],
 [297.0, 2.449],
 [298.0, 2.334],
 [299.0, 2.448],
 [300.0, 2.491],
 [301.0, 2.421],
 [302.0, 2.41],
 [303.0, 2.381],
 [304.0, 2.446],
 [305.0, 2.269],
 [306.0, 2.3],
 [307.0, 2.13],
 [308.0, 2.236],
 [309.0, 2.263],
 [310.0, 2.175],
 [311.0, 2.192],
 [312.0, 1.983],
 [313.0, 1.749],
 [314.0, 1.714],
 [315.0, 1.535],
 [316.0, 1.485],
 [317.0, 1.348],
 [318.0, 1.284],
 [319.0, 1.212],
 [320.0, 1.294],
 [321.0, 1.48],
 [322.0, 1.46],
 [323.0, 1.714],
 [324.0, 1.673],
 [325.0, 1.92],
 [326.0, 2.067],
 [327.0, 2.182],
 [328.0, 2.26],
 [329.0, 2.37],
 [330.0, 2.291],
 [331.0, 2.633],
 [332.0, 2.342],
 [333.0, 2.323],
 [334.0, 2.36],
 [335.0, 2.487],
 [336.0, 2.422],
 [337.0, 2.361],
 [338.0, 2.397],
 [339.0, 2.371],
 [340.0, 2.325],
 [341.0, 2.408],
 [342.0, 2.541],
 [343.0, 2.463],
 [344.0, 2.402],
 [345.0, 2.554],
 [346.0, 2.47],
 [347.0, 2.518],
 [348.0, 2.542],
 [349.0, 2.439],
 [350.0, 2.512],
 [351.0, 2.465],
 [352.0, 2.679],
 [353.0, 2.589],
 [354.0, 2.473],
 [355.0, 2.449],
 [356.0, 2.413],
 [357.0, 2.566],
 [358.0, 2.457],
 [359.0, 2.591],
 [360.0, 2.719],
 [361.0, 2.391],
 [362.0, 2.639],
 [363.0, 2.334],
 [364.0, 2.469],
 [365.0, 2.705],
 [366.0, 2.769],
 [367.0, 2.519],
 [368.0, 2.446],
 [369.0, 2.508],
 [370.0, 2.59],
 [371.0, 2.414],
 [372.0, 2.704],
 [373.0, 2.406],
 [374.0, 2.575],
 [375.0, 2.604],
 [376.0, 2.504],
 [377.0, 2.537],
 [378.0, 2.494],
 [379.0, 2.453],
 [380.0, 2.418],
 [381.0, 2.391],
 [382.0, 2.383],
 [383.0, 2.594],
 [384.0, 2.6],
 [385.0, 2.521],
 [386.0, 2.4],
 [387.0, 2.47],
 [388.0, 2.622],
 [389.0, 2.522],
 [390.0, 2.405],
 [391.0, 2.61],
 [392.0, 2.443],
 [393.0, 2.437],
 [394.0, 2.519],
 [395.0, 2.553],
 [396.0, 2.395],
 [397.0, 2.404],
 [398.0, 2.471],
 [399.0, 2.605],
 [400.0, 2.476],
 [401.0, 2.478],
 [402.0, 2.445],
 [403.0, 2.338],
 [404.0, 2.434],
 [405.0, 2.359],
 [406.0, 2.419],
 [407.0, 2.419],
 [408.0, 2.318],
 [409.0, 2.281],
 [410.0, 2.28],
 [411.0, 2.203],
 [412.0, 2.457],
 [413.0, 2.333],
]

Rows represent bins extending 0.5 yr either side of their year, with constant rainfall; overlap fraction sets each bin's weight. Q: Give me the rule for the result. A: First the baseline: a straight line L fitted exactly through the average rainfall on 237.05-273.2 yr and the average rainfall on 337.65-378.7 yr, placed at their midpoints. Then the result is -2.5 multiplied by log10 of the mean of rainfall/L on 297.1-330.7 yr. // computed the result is 0.26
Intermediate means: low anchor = 2.56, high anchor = 2.51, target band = 1.99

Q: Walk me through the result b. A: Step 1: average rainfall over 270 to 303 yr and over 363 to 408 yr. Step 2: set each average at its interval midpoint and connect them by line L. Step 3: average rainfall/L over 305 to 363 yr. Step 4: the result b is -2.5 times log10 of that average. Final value 0.139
